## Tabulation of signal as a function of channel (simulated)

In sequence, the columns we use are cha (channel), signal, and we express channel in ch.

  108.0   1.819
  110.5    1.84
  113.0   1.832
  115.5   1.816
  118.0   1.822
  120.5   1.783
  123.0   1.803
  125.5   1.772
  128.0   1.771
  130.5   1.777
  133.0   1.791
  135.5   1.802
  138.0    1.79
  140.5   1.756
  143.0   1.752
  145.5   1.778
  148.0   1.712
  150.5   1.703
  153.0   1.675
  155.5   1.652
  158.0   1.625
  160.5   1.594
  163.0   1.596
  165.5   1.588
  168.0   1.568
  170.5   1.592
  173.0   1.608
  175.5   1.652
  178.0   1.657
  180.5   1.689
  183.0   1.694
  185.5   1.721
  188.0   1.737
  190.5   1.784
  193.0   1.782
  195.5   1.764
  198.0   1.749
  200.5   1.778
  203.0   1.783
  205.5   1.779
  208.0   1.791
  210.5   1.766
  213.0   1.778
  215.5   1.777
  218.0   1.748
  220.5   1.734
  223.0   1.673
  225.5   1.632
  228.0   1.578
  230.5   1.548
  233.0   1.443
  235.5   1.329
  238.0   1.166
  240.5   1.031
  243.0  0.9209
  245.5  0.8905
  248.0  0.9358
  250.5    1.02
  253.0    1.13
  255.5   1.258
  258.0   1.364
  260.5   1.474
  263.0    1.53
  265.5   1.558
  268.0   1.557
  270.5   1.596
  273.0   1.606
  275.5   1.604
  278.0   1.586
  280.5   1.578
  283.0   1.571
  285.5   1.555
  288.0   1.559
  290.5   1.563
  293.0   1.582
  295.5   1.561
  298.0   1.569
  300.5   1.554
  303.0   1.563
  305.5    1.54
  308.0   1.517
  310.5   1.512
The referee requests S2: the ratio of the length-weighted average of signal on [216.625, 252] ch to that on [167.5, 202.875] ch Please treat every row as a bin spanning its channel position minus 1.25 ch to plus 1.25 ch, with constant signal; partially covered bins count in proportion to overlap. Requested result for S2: 0.8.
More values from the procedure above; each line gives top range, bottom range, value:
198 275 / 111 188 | 0.86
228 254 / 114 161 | 0.66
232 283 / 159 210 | 0.79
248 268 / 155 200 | 0.79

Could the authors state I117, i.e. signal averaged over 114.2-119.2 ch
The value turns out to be 1.82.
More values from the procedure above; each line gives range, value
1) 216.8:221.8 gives 1.74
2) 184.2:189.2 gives 1.73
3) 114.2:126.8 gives 1.8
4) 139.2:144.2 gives 1.75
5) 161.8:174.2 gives 1.59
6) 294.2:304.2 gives 1.56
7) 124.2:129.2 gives 1.77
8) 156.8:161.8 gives 1.61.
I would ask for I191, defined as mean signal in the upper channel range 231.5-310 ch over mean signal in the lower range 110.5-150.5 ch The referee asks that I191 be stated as 0.79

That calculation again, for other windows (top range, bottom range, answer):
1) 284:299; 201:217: 0.88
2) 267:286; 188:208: 0.89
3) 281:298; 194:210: 0.88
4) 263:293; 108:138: 0.87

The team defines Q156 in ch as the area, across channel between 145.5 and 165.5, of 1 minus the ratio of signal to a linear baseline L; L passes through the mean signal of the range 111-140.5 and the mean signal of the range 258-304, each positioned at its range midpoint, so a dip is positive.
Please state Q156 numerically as 1.1 ch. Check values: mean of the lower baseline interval 1.8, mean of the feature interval 1.66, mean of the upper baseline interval 1.56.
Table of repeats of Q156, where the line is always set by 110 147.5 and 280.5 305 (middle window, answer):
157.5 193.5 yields 1.4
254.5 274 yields 1.3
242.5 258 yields 5.4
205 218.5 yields -0.8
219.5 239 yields 1.6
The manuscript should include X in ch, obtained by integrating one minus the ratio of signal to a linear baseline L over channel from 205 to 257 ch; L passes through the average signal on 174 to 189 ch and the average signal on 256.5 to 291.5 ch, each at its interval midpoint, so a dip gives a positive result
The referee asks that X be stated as 6.38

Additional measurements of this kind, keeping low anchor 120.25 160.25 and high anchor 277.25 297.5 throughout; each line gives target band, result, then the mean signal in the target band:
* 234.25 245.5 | 3.7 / 1.09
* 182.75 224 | -2.2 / 1.76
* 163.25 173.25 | 0.7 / 1.59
